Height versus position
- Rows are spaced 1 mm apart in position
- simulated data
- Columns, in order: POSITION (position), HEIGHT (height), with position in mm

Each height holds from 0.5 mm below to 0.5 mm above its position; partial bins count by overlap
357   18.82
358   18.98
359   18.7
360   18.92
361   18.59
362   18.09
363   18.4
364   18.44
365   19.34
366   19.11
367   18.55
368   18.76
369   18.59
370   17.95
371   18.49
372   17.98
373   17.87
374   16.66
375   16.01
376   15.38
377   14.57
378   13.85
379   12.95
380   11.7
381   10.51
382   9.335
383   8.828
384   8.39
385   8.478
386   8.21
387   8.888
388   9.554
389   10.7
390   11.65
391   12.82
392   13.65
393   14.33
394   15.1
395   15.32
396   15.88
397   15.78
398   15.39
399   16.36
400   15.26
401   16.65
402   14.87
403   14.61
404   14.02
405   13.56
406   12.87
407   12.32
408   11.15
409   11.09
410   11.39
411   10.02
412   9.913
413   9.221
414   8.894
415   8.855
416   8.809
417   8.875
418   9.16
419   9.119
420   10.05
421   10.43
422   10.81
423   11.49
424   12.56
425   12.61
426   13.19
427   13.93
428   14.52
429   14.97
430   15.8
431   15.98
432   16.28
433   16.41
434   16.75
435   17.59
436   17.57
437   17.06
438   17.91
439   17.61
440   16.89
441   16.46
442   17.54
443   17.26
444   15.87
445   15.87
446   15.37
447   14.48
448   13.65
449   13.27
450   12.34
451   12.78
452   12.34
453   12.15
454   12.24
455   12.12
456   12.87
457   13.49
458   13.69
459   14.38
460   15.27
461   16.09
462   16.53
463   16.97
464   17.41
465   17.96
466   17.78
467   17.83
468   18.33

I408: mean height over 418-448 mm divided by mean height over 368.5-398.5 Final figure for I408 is 1.10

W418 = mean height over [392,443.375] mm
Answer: 13.7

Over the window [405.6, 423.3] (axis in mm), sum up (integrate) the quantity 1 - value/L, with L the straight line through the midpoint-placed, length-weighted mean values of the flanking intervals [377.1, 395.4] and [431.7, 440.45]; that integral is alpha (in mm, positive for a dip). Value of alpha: 5.3 mm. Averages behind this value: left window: 11.4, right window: 17.1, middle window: 10.2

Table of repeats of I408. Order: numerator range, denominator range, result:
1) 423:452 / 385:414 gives 1.20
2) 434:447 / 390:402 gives 1.12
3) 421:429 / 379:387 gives 1.33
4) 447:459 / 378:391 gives 1.27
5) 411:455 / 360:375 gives 0.74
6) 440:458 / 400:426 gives 1.24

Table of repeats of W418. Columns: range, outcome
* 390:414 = 13.4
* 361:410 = 14.4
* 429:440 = 16.8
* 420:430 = 12.7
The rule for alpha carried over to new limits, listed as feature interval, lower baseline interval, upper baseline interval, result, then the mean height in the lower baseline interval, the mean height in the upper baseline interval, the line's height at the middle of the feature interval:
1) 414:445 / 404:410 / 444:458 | -2.7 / 12.3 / 13.4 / 12.9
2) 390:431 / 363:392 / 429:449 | 7.0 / 14.1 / 16.3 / 15.3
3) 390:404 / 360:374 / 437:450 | 2.0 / 18.4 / 15.9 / 17.4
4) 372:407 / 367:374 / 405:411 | 3.3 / 18.2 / 11.8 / 14.9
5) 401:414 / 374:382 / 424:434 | 1.9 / 13.5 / 14.8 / 14.3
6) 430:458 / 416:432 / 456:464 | -2.8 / 12.3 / 15.2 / 13.9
